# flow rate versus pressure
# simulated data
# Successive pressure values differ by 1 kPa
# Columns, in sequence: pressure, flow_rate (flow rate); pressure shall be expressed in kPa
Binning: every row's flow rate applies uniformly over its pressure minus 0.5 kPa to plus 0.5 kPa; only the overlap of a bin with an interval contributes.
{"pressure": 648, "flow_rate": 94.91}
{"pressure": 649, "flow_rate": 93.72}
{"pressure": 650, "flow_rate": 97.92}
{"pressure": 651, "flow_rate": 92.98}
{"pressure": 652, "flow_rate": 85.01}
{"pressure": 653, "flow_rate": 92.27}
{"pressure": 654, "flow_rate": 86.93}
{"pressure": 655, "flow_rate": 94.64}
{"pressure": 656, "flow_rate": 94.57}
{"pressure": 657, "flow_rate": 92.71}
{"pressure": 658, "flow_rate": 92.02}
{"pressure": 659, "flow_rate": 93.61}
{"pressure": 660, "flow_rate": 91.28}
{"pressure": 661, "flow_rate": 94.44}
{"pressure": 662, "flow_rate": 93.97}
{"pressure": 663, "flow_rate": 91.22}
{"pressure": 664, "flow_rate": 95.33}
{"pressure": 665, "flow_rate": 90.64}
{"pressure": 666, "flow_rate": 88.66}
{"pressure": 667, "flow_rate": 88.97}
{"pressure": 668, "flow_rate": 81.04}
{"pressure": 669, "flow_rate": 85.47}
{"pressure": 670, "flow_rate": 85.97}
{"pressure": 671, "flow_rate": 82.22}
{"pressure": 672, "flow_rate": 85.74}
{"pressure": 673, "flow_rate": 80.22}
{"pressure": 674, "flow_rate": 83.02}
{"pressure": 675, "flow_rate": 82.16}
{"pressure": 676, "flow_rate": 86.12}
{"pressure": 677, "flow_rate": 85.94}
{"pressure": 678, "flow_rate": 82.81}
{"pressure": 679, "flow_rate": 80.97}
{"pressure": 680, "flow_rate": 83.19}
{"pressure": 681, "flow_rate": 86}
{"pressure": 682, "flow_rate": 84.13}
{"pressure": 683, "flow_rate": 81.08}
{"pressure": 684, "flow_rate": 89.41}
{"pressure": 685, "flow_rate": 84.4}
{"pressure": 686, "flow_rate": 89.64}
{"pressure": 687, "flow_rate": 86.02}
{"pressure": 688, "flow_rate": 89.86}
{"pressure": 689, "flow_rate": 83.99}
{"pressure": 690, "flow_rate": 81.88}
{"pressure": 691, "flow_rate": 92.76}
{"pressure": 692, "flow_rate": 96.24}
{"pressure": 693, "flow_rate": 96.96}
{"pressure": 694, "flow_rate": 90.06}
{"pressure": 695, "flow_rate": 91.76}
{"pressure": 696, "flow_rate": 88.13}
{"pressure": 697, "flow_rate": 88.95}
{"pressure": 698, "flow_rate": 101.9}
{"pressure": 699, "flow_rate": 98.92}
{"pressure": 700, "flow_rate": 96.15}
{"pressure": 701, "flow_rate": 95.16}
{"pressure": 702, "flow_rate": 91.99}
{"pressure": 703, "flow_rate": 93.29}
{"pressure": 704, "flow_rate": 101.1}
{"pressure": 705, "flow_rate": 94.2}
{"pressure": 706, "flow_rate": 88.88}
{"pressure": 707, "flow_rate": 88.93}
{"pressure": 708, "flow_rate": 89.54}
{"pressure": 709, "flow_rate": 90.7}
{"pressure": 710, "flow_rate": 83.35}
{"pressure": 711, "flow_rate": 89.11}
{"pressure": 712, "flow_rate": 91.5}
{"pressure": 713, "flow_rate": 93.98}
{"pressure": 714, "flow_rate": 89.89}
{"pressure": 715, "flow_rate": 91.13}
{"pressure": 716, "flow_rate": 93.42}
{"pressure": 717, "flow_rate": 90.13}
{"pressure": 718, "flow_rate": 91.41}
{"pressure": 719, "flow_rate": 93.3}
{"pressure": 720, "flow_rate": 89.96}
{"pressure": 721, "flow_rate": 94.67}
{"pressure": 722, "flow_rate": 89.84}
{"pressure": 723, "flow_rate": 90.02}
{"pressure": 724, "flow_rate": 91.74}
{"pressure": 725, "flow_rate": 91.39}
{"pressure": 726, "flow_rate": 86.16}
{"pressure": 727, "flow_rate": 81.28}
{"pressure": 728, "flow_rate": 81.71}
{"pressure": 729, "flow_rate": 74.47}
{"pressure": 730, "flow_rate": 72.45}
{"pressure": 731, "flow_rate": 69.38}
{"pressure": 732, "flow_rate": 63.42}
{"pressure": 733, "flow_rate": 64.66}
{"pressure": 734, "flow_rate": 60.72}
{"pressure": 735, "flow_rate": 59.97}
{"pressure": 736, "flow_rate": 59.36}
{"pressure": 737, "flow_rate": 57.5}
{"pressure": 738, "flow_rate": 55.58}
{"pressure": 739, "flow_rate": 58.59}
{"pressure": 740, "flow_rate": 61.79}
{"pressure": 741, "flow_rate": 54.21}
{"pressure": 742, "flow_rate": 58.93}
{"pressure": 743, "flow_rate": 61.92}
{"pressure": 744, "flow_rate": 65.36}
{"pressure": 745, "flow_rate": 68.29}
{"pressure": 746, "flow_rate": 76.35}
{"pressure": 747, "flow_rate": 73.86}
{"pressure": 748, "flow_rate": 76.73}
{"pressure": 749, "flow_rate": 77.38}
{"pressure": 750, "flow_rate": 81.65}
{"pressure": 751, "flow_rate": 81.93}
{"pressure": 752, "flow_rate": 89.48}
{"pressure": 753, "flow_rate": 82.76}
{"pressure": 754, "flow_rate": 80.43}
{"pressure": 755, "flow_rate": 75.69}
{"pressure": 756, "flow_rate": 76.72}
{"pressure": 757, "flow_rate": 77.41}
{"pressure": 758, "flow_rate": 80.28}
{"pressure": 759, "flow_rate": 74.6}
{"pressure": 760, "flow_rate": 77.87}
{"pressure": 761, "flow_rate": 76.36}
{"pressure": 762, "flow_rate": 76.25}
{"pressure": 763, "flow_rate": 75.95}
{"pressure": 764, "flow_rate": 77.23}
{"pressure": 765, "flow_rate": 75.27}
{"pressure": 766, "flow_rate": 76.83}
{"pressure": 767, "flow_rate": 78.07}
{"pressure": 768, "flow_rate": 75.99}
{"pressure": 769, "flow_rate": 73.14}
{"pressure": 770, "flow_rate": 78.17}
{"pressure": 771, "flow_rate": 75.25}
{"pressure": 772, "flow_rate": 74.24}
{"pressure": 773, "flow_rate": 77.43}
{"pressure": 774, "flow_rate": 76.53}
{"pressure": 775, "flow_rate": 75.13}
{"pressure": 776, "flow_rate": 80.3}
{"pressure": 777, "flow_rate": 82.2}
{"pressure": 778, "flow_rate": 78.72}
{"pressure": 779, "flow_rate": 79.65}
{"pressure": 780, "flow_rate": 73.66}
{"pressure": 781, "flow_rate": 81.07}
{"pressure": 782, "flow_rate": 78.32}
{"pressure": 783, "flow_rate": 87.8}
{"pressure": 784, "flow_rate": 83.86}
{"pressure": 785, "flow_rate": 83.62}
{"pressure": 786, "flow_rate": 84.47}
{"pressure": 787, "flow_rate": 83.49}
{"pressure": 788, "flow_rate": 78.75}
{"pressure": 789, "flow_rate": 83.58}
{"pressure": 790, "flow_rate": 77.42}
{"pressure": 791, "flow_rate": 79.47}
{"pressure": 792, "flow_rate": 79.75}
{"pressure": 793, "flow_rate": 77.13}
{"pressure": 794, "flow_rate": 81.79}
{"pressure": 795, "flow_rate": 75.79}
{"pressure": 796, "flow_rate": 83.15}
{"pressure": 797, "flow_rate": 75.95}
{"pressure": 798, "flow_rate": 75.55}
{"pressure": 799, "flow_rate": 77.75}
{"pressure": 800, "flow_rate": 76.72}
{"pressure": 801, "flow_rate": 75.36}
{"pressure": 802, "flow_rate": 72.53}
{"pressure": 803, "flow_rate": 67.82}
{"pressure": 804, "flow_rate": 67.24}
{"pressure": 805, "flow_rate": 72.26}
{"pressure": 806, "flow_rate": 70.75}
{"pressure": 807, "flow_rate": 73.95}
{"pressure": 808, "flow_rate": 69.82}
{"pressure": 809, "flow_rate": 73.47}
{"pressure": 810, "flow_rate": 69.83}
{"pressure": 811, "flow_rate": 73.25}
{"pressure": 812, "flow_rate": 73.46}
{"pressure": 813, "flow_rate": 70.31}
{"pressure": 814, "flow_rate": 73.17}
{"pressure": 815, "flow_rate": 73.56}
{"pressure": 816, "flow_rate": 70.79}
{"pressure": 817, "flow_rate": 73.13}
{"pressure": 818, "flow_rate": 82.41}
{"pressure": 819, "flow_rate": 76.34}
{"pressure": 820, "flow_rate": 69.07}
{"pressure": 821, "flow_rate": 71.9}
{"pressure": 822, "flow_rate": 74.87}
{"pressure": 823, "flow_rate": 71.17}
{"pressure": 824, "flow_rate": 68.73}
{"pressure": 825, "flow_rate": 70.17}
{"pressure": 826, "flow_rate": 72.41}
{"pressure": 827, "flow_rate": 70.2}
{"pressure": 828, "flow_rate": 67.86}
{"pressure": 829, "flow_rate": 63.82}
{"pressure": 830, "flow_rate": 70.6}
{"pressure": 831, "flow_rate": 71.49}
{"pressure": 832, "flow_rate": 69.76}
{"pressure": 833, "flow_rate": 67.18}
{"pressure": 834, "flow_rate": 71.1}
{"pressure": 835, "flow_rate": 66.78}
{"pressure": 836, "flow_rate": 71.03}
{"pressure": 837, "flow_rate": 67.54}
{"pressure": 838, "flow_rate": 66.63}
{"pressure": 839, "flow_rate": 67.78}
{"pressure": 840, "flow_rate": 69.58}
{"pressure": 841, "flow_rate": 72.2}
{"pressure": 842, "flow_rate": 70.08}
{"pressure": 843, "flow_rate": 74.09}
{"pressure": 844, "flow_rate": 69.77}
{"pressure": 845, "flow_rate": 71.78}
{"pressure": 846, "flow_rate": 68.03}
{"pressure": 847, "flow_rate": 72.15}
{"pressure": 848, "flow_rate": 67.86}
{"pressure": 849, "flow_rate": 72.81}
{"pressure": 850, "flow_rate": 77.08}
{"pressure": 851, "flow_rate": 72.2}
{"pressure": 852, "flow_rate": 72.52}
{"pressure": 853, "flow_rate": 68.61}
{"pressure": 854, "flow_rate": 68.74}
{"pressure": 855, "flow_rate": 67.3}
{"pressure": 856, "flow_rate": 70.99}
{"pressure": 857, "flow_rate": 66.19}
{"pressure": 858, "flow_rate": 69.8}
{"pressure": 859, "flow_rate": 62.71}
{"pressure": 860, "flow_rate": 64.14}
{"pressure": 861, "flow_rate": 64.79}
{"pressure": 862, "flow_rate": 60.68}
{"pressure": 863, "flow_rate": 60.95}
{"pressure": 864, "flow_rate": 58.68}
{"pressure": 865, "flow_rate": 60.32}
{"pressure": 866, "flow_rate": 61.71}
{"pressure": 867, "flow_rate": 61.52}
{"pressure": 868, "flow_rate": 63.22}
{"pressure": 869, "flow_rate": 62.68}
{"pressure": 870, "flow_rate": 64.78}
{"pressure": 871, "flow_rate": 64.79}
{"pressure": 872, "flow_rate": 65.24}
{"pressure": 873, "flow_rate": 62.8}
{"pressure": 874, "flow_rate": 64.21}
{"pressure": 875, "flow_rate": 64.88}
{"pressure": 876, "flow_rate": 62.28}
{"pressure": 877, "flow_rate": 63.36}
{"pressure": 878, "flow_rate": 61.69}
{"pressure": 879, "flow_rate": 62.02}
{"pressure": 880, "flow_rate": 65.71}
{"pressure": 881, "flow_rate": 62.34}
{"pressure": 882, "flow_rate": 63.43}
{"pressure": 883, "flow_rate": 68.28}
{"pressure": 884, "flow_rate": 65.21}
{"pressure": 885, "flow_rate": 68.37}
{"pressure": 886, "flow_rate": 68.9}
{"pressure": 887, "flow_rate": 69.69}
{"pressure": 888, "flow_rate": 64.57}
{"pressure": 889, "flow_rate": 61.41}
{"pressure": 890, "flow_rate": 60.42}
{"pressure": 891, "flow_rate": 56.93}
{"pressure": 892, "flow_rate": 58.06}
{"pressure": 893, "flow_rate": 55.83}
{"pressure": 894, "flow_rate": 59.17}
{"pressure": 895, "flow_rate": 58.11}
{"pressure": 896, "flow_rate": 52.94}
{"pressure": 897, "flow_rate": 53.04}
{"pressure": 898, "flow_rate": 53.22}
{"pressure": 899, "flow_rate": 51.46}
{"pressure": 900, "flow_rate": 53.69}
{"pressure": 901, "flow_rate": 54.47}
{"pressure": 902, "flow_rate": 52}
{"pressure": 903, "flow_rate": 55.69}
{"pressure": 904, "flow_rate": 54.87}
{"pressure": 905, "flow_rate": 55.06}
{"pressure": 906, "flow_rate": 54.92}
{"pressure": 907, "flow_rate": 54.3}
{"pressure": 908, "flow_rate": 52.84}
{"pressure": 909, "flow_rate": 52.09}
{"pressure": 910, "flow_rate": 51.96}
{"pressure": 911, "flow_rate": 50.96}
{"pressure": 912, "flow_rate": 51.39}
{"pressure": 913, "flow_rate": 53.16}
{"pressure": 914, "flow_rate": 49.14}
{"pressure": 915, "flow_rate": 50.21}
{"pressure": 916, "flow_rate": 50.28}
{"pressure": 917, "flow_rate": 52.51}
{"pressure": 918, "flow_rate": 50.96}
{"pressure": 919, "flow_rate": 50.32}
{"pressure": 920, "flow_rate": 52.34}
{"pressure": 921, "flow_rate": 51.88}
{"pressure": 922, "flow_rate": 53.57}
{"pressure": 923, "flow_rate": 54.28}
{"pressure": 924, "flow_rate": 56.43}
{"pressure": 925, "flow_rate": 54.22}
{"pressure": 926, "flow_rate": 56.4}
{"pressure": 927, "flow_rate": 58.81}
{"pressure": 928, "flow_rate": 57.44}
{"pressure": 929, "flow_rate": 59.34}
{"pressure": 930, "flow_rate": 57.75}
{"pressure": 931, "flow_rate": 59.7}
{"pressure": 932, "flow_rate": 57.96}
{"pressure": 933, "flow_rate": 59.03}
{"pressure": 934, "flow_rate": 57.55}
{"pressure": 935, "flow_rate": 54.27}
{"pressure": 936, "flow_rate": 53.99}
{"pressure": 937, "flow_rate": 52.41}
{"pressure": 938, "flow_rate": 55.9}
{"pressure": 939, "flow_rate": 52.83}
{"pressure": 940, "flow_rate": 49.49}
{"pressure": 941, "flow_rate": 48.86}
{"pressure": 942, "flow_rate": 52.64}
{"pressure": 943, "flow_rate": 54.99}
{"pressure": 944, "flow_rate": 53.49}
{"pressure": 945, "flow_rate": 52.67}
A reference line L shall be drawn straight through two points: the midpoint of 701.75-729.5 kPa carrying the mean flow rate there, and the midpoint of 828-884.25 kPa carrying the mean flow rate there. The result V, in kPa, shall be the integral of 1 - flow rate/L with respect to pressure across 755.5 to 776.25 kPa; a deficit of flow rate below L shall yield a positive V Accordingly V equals 1.3 kPa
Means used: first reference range 89.9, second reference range 66.8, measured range 76.6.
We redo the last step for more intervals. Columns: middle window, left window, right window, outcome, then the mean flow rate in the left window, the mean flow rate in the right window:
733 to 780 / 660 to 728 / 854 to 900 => 3.97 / 89.2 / 62.4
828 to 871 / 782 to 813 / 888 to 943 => -0.42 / 76.8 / 54.5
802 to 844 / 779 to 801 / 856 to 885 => 1.30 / 79.8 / 63.7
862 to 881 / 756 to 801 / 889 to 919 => -0.82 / 78.4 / 53.9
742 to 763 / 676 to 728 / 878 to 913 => 1.38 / 89.8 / 58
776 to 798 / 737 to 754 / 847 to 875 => -3.74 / 70.2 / 65.9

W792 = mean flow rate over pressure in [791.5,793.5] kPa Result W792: 78.4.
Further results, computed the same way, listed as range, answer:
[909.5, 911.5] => 51.5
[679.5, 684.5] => 84.8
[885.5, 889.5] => 66.1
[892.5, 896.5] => 56.5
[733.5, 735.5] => 60.3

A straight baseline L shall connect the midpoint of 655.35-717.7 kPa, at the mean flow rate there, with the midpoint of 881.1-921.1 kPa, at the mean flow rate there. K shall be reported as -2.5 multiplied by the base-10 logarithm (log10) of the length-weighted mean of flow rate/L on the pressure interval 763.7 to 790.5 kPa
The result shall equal -0.05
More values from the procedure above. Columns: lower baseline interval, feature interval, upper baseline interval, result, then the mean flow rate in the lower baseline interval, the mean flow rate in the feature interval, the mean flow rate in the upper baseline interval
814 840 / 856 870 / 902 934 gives 0.016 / 70.7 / 63.2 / 54.2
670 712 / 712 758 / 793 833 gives 0.082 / 88.7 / 77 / 72.8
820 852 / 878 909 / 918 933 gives 0.039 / 70.3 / 58.8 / 55.7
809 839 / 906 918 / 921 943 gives 0.126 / 71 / 51.8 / 55.3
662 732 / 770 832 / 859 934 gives -0.041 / 88.2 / 75.4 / 58.3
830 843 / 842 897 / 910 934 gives -0.021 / 69.5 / 64.9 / 54.3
